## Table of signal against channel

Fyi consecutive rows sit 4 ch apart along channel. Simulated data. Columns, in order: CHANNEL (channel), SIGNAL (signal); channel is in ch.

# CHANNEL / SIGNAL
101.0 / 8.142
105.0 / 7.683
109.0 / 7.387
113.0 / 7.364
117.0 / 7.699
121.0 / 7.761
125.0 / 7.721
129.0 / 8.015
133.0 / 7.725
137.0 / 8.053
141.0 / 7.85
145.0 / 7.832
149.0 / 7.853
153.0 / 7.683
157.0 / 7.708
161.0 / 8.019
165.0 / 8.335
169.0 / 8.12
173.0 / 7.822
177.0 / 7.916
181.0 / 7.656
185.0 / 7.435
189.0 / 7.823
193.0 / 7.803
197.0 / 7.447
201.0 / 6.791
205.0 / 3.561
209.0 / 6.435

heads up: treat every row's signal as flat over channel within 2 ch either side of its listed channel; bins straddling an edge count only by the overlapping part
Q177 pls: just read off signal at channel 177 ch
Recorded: 7.916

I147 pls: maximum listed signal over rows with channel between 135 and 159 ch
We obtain 8.053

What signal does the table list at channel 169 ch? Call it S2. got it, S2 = 8.12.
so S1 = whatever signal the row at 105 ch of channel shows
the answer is 7.683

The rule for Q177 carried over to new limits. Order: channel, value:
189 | 7.823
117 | 7.699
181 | 7.656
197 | 7.447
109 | 7.387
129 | 8.015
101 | 8.142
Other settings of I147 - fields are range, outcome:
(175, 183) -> 7.916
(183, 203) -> 7.823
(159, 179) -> 8.335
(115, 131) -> 8.015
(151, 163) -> 8.019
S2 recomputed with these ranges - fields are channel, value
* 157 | 7.708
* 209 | 6.435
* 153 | 7.683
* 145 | 7.832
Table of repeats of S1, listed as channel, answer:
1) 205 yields 3.561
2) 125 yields 7.721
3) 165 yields 8.335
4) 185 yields 7.435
